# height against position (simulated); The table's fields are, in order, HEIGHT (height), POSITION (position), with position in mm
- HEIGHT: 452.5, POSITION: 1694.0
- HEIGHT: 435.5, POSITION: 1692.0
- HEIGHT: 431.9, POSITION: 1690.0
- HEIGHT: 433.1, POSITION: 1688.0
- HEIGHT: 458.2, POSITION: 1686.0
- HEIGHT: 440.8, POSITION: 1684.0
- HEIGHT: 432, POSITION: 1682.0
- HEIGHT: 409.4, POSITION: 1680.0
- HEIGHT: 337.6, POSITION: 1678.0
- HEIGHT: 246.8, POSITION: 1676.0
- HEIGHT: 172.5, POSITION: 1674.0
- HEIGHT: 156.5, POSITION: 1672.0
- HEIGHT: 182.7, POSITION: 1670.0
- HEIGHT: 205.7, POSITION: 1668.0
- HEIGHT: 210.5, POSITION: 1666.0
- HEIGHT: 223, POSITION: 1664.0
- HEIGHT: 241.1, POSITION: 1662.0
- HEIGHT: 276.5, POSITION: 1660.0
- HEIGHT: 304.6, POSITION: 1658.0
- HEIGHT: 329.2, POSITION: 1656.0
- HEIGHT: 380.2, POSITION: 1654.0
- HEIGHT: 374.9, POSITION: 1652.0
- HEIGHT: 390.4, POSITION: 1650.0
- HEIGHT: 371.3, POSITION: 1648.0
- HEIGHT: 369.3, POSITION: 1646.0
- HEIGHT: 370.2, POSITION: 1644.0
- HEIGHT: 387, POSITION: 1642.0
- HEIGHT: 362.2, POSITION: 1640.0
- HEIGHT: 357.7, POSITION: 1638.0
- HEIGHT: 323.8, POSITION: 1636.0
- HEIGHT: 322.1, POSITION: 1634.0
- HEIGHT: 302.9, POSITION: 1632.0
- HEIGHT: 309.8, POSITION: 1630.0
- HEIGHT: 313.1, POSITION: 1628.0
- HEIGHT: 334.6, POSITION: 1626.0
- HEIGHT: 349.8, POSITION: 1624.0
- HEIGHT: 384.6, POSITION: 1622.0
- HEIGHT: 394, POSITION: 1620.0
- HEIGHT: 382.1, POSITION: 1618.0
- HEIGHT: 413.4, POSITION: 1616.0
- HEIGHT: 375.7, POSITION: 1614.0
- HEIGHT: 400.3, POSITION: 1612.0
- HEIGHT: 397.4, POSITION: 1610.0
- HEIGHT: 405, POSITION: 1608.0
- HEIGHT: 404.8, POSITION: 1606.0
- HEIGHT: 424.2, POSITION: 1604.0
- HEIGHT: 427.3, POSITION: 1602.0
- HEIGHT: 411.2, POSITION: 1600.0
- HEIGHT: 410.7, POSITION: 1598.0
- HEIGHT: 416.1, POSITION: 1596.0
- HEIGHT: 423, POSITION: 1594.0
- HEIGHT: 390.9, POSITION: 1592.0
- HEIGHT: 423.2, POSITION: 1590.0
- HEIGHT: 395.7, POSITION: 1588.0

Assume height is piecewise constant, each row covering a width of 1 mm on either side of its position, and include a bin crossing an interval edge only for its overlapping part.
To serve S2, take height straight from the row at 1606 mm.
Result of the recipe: 404.8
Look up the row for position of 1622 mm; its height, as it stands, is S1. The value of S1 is 384.6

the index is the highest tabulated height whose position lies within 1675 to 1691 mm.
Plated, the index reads 458.2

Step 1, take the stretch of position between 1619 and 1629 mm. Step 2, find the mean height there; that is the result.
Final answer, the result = 355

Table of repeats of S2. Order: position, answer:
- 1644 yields 370.2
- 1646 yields 369.3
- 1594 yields 423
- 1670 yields 182.7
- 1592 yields 390.9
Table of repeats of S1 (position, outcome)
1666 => 210.5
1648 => 371.3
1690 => 431.9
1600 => 411.2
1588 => 395.7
